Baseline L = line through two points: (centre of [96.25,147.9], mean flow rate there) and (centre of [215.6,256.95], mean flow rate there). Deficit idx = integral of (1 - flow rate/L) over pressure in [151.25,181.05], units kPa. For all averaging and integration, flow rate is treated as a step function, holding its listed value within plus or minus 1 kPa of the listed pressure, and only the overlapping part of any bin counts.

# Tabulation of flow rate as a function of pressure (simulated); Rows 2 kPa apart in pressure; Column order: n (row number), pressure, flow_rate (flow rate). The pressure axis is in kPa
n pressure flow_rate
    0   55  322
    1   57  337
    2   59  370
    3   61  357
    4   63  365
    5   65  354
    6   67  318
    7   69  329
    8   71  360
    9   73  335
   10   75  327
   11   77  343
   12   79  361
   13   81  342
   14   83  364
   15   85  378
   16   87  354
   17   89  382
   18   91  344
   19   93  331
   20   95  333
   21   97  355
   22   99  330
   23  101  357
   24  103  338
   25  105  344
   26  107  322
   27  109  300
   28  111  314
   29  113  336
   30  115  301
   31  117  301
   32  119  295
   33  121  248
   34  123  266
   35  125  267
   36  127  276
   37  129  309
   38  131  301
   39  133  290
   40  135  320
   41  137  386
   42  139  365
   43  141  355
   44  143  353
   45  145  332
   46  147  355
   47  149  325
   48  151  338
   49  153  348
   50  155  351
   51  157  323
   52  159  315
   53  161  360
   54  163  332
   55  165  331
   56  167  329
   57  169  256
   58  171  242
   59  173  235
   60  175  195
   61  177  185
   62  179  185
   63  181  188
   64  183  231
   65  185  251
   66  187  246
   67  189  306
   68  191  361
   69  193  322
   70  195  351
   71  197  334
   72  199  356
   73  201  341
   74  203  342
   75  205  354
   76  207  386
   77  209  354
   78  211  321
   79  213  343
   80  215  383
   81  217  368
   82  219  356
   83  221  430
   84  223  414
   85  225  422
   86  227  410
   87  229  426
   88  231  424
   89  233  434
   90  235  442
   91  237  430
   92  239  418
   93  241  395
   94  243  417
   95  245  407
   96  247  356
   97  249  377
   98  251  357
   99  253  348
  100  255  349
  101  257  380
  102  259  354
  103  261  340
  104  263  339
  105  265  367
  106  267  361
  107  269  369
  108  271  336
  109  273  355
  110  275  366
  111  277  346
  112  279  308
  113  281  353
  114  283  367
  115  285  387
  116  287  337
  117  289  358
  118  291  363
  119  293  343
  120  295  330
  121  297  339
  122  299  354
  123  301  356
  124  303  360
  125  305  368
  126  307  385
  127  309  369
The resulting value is 5.6 kPa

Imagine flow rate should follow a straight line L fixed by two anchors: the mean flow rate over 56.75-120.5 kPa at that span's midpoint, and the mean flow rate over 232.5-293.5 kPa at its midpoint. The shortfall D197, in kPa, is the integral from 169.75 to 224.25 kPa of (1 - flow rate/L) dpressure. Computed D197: 7.3 kPa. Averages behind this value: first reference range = 339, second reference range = 369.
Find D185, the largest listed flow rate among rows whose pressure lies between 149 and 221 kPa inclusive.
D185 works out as 430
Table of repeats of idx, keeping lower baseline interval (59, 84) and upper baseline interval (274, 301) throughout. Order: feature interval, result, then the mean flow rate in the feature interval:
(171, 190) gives 6.7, 226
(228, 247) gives -3.7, 418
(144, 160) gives 0.6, 336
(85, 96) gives -0.1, 351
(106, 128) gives 3.5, 293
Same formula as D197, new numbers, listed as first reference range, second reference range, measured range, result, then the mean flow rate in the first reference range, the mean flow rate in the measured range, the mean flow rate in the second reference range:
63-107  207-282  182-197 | 2.8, 346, 298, 377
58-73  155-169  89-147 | 2.7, 349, 322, 328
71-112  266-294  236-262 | -2.0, 343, 379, 354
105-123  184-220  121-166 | -1.6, 302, 325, 338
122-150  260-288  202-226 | -2.4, 321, 373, 352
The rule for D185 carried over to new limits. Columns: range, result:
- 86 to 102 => 382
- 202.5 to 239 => 442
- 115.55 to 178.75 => 386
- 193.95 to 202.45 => 356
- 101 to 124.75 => 357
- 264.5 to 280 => 369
